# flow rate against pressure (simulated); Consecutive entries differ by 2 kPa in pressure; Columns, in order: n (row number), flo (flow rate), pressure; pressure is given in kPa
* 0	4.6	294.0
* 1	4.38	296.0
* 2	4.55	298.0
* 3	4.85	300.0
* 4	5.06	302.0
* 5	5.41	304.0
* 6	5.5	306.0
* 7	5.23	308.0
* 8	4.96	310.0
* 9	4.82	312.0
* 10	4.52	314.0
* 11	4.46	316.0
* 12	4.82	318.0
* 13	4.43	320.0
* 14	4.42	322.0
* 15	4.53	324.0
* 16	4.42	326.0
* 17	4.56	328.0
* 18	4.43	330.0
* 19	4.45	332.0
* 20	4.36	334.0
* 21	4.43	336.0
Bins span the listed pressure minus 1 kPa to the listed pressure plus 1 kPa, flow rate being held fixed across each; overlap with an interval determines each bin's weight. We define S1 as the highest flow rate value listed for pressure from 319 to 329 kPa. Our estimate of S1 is 4.56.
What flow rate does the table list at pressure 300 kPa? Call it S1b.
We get 4.85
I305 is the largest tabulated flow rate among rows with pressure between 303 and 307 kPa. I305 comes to 5.5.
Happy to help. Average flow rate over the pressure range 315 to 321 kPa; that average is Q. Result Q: 4.57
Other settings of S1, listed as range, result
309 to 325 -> 4.96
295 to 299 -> 4.55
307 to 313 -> 5.23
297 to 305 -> 5.41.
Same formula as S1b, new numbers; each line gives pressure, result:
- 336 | 4.43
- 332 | 4.45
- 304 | 5.41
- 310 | 4.96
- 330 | 4.43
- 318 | 4.82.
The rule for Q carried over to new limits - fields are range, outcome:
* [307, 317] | 4.8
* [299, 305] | 5.11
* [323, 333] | 4.48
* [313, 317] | 4.49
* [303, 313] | 5.18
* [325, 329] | 4.49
